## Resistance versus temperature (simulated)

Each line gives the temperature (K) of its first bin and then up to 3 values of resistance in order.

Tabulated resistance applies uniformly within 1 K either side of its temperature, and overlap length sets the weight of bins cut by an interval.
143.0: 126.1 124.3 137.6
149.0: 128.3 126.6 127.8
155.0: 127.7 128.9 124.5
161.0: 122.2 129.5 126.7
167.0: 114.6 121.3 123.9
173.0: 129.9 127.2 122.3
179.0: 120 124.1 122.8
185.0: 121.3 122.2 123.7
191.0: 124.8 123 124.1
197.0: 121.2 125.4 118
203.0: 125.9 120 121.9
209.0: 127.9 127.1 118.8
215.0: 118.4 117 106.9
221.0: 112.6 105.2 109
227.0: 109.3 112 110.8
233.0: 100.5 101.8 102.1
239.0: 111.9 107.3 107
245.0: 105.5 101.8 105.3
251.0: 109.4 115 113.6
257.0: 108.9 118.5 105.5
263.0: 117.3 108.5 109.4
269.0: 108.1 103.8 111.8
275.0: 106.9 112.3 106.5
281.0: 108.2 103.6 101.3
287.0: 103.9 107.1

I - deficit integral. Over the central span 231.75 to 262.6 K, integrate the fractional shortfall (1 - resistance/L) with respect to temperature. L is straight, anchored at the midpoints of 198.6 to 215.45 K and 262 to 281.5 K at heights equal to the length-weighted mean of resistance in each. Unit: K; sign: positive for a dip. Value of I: 1.74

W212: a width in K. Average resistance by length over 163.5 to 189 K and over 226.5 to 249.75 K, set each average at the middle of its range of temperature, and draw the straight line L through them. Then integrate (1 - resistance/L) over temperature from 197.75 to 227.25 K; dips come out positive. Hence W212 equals -1.2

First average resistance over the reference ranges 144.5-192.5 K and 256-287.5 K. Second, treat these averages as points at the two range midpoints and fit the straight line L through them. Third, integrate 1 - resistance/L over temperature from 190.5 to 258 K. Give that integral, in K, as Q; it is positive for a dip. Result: 1.4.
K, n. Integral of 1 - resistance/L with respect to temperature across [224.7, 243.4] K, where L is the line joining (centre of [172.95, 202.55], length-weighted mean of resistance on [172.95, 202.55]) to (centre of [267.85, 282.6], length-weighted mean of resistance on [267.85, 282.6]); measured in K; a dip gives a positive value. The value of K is 1.3 K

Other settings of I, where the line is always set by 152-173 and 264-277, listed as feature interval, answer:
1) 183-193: -0.16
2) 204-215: -0.46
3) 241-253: 0.57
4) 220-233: 0.68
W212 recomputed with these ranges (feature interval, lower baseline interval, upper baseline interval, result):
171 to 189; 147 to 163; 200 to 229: -0.1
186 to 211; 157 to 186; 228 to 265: -1.1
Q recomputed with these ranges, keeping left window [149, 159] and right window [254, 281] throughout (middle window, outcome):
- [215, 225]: 0.5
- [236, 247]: 0.7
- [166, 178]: 0.1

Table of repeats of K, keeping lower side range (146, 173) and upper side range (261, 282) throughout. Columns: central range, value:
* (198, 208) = -0.2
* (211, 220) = 0.1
